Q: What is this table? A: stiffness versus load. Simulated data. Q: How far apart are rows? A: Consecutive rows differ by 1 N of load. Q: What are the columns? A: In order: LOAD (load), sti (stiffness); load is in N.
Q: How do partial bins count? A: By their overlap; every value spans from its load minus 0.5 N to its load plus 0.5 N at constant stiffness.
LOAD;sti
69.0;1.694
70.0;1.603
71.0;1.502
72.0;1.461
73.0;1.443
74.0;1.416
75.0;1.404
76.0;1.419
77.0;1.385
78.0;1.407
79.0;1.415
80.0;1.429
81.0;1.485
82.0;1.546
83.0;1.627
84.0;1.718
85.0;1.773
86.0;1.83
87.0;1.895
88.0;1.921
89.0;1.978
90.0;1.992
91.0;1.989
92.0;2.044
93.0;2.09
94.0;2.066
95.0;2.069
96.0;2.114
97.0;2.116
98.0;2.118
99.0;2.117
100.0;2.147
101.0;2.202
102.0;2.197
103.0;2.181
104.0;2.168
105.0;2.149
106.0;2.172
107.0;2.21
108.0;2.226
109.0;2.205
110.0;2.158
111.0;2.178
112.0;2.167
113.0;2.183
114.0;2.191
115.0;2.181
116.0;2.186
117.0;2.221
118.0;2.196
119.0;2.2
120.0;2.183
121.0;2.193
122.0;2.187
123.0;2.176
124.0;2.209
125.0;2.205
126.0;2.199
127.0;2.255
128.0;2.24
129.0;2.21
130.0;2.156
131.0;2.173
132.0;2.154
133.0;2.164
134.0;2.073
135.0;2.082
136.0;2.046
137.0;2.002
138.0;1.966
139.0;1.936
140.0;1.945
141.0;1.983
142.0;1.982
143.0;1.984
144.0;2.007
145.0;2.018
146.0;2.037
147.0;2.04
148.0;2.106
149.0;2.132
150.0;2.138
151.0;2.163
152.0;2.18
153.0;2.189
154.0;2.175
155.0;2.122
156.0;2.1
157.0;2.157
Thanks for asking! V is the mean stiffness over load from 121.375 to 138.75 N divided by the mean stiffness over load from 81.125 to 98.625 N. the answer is 1.11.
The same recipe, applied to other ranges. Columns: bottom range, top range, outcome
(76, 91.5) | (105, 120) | 1.30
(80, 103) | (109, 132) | 1.12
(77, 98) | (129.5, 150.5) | 1.13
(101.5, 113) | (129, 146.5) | 0.94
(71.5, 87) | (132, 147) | 1.32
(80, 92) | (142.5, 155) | 1.17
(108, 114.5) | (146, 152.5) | 0.97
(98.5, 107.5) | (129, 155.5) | 0.96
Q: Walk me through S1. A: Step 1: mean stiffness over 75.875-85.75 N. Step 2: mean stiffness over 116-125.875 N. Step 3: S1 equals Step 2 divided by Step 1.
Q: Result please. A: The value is 1.43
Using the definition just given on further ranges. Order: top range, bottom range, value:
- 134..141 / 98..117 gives 0.92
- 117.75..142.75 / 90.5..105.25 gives 1.00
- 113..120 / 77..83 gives 1.50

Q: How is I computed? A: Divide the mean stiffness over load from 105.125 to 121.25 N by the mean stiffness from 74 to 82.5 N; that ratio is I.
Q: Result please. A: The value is 1.5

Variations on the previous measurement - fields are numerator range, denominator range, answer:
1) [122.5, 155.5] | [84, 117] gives 1.00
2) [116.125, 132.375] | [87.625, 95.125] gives 1.09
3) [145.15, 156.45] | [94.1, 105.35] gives 0.99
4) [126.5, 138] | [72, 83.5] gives 1.47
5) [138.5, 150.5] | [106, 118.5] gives 0.92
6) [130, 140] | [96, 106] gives 0.96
